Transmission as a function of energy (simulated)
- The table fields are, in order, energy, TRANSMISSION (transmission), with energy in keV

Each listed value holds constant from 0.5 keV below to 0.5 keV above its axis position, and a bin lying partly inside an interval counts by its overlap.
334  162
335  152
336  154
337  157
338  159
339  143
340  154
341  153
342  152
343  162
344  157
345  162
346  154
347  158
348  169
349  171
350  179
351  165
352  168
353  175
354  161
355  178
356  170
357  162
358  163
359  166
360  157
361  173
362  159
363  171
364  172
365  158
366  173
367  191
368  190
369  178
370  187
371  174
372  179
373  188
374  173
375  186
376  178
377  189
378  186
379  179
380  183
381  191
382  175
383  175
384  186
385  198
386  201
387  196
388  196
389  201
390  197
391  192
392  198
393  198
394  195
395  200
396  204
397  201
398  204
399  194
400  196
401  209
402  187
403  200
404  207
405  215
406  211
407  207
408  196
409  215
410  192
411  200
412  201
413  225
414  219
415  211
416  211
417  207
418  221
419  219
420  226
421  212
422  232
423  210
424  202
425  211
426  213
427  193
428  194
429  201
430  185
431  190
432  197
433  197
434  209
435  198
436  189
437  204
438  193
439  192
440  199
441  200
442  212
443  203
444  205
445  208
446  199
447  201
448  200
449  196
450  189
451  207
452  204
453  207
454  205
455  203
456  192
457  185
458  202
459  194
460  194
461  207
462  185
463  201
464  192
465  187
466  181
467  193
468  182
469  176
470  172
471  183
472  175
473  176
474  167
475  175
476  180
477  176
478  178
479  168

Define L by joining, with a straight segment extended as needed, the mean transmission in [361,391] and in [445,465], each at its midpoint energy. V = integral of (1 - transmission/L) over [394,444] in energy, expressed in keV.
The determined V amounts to -3.43 keV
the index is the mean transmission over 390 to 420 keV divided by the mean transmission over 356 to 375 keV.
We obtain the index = 1.18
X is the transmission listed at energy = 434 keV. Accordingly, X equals 209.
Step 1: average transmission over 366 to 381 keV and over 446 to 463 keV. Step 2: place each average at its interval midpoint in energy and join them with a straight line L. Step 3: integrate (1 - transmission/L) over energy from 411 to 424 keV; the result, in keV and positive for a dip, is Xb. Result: -1.6 keV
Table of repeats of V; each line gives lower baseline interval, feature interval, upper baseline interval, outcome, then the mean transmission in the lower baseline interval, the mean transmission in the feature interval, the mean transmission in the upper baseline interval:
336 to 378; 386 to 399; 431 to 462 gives -1.3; 169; 198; 199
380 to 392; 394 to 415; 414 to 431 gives -0.4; 192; 204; 209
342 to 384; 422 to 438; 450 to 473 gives -1.3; 173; 200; 192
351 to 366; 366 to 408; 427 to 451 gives -3.4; 167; 192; 198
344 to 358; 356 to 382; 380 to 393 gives 0.5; 167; 176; 192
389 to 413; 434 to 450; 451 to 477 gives -0.6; 201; 200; 189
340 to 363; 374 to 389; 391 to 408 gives 0.0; 164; 187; 201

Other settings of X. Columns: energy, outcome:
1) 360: 157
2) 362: 159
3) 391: 192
